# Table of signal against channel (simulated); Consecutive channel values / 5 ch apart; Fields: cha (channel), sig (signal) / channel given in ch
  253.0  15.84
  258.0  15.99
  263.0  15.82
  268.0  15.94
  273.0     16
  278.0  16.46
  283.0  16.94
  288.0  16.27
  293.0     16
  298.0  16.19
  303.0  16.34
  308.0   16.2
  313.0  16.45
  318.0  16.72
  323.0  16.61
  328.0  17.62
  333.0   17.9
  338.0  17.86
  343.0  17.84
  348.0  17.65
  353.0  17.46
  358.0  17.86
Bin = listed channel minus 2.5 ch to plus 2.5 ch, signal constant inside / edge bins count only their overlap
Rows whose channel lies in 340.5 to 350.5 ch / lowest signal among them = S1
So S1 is 17.65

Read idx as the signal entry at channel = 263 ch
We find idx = 15.82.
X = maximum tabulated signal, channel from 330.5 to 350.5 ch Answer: 17.9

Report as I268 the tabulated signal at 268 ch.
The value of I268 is 15.94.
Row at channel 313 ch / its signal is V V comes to 16.45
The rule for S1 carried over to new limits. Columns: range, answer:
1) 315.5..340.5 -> 16.61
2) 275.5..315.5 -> 16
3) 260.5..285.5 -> 15.82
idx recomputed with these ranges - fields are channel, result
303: 16.34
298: 16.19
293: 16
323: 16.61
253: 15.84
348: 17.65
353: 17.46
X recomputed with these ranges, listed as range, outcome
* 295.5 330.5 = 17.62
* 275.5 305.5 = 16.94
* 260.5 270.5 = 15.94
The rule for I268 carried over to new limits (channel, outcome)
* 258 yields 15.99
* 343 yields 17.84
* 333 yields 17.9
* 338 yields 17.86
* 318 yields 16.72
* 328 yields 17.62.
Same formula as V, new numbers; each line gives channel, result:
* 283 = 16.94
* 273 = 16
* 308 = 16.2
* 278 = 16.46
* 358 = 17.86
